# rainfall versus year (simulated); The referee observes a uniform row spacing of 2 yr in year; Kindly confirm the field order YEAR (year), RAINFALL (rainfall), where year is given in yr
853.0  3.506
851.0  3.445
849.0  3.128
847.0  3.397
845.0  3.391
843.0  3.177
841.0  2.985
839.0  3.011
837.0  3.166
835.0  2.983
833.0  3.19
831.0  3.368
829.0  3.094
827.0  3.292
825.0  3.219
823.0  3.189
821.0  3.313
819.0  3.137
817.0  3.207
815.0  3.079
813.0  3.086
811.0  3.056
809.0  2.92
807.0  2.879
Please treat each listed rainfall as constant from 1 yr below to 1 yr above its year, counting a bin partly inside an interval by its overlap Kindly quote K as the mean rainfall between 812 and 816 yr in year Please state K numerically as 3.08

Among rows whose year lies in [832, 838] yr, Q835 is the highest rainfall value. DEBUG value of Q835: 3.19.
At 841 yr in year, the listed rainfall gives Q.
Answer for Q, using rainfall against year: 2.985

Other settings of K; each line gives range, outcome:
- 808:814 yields 3.02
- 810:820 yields 3.11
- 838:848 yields 3.19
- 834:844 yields 3.06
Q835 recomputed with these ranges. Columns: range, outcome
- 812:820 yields 3.207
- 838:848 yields 3.397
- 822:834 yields 3.368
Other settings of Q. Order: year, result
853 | 3.506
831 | 3.368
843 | 3.177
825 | 3.219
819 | 3.137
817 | 3.207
